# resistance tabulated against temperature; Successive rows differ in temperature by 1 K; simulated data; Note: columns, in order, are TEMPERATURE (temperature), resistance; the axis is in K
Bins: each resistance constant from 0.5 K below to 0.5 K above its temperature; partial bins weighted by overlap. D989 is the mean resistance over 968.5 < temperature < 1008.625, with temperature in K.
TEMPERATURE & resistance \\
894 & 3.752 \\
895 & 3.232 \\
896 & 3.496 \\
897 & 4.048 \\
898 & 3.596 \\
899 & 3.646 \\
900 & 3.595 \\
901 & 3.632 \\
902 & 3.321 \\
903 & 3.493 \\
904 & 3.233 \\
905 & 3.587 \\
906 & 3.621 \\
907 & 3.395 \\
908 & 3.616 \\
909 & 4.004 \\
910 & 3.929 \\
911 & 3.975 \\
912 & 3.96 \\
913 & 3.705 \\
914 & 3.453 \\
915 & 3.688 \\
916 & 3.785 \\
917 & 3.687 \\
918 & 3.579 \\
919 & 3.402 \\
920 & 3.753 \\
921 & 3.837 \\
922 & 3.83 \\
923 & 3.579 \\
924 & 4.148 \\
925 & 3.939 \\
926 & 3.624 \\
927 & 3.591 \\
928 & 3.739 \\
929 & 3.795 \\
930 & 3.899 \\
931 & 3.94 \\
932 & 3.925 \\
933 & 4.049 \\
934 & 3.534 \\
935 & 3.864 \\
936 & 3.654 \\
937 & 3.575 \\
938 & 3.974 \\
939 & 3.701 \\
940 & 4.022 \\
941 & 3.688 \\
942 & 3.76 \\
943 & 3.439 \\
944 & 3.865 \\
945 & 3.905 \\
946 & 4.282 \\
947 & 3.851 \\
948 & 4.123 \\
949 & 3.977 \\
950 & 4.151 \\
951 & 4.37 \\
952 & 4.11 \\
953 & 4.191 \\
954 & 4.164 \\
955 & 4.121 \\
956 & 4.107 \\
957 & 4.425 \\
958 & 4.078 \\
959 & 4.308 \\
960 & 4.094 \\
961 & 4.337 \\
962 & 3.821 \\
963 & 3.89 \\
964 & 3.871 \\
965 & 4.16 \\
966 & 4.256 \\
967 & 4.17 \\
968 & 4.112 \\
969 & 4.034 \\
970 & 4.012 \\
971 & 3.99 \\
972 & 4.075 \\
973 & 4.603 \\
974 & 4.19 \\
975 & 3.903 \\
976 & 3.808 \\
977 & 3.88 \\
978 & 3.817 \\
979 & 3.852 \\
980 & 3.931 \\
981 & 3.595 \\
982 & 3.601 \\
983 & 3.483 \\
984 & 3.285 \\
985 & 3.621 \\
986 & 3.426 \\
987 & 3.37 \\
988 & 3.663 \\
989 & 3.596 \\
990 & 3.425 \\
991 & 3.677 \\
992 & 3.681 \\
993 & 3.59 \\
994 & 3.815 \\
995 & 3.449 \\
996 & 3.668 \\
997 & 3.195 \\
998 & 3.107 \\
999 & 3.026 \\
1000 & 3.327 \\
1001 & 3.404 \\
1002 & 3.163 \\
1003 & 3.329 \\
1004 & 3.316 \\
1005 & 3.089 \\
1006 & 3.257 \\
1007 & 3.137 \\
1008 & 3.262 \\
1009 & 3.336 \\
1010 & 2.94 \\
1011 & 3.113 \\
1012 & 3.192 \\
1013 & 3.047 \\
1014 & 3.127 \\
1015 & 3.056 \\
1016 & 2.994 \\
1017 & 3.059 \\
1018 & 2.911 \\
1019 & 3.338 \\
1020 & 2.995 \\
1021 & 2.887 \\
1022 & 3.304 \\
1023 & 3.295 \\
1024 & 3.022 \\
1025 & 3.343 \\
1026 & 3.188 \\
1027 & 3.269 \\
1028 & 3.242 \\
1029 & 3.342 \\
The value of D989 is 3.59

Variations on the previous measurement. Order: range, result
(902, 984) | 3.88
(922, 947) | 3.81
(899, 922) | 3.65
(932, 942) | 3.79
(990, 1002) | 3.44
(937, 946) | 3.81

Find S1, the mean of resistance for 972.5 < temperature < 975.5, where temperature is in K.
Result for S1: 4.23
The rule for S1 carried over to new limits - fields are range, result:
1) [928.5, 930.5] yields 3.85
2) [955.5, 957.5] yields 4.27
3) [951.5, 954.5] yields 4.16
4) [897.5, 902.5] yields 3.56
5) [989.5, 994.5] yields 3.64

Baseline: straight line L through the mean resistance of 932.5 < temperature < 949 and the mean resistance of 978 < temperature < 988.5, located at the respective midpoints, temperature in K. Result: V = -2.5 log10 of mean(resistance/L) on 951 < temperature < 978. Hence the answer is -0.11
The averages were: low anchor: 3.83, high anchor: 3.59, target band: 4.1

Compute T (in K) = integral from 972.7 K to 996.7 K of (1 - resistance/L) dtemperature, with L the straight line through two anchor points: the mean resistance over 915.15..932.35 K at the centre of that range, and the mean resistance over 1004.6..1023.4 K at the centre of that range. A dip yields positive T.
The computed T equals -2.6 K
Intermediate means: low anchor 3.76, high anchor 3.12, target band 3.69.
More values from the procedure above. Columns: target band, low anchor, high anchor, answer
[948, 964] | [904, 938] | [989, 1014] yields -2.59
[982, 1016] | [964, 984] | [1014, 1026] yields 1.54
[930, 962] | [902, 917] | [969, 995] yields -2.35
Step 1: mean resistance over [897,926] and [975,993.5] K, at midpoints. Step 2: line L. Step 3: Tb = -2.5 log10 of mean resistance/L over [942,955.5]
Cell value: -0.105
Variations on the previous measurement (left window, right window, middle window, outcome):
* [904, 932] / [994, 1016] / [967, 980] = -0.18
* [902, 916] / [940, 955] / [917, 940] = 0.02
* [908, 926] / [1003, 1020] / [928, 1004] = -0.11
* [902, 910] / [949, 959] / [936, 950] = 0.05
